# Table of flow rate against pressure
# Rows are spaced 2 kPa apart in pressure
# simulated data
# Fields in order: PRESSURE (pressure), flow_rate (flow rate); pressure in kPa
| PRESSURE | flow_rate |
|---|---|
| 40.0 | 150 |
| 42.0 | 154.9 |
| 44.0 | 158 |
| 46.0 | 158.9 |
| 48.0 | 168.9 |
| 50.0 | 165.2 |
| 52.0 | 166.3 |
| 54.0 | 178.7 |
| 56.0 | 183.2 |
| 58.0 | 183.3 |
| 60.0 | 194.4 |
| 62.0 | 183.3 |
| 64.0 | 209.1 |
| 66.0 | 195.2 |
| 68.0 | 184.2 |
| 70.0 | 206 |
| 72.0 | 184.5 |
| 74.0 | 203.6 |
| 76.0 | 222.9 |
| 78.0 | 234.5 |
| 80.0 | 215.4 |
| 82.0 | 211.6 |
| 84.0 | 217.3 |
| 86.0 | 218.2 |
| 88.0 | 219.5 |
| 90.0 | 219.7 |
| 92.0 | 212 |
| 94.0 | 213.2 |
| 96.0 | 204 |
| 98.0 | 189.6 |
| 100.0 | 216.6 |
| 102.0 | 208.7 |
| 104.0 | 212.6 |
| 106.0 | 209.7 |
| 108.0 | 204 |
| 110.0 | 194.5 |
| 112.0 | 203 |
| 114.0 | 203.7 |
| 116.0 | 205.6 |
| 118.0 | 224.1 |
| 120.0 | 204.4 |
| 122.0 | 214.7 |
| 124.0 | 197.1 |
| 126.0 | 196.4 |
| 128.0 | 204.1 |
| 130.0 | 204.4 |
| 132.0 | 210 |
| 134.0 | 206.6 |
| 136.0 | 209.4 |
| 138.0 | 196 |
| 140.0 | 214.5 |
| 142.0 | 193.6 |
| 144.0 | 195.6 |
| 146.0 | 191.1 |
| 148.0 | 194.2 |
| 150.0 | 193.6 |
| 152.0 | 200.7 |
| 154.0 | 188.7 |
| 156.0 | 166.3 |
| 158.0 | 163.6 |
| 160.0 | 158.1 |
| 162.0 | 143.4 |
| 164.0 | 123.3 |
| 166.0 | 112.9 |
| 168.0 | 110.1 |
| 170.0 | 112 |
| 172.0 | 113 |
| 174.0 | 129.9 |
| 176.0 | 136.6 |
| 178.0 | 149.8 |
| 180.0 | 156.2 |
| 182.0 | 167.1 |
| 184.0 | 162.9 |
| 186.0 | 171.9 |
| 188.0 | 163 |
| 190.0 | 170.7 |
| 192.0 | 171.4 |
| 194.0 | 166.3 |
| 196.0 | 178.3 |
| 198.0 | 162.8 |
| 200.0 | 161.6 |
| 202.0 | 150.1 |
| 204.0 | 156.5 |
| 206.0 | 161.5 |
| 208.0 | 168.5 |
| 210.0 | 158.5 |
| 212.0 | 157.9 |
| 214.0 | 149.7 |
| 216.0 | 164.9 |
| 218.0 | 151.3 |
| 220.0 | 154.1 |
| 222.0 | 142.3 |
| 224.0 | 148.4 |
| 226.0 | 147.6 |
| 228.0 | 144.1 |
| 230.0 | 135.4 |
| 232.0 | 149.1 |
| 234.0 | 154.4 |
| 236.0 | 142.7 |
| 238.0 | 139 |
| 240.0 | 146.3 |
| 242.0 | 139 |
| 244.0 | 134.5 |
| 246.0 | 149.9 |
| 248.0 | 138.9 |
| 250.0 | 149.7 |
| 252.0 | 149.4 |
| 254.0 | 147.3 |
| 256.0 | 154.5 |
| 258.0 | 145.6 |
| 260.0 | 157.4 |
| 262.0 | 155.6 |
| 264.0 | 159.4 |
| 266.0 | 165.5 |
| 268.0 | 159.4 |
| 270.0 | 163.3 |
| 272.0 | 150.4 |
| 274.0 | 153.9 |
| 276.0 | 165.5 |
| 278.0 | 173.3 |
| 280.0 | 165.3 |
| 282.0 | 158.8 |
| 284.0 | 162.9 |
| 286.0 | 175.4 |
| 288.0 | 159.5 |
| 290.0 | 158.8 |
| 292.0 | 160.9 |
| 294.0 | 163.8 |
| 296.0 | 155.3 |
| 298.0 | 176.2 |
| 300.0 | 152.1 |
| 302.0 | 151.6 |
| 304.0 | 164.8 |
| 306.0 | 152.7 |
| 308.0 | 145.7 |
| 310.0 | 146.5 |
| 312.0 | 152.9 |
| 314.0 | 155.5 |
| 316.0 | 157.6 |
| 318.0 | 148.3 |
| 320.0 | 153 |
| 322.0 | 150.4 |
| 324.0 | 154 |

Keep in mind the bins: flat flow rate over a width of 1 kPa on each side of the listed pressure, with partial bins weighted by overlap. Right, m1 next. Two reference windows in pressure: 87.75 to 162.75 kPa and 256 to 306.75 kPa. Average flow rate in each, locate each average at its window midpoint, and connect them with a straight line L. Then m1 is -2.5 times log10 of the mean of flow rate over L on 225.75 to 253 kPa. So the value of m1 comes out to 0.184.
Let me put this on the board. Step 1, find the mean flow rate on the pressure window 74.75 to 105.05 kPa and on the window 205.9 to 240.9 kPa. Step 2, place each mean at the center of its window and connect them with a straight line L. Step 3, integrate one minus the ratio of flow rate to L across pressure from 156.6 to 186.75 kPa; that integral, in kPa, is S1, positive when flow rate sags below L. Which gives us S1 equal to 5.9 kPa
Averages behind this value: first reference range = 214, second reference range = 151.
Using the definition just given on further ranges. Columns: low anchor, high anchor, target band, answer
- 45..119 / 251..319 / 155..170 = 3.8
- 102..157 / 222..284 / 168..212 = 5.4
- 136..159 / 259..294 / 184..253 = 8.4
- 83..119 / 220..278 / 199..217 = 0.8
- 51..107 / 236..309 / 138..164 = 0.6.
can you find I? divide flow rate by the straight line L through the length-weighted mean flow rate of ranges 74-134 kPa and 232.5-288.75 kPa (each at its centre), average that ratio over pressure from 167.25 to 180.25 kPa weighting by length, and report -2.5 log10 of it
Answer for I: 0.39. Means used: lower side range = 210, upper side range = 154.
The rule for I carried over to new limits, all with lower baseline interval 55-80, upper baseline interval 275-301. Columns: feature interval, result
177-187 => 0.122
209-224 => 0.142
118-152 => -0.077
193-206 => 0.099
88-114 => -0.074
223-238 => 0.188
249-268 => 0.096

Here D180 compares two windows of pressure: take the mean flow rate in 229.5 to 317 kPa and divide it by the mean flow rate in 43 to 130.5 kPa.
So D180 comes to 0.8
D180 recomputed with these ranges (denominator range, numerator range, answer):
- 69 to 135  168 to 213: 0.74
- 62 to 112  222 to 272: 0.72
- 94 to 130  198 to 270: 0.74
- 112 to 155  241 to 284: 0.76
